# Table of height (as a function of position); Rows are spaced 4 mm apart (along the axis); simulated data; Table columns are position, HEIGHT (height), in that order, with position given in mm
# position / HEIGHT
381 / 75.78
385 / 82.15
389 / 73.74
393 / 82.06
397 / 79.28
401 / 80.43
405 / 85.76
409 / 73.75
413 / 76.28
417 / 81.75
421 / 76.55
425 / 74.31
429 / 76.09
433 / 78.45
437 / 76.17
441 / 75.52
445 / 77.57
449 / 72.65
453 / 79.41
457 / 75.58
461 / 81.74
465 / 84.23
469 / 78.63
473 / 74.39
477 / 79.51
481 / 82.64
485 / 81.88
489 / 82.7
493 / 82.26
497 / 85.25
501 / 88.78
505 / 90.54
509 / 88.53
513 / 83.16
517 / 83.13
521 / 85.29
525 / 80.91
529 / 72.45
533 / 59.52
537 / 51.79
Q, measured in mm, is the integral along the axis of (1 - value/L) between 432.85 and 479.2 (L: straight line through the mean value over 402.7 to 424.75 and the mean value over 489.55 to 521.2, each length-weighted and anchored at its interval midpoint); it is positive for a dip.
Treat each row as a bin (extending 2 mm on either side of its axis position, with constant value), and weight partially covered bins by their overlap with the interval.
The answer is 2.3 mm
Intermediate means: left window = 78.5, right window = 85.8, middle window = 77.8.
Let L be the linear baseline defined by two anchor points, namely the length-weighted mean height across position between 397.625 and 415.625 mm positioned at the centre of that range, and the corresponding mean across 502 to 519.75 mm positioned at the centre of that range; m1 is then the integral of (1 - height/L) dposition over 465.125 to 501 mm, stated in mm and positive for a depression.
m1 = 1.3 mm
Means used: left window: 79.2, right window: 86.4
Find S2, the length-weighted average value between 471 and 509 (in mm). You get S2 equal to 83.4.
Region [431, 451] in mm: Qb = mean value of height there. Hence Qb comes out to 76.1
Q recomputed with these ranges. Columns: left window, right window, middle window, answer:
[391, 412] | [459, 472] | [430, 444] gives 0.7 mm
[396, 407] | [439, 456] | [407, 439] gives 1.1 mm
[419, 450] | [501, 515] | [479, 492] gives 0.3 mm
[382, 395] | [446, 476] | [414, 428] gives 0.2 mm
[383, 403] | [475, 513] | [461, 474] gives 0.5 mm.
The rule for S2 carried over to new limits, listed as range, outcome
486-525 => 85.2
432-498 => 79.3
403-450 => 77.2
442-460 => 76.6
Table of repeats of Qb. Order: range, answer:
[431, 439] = 77.3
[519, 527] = 83.1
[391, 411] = 80.3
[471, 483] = 78.8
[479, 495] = 82.4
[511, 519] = 83.1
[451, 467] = 80.2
